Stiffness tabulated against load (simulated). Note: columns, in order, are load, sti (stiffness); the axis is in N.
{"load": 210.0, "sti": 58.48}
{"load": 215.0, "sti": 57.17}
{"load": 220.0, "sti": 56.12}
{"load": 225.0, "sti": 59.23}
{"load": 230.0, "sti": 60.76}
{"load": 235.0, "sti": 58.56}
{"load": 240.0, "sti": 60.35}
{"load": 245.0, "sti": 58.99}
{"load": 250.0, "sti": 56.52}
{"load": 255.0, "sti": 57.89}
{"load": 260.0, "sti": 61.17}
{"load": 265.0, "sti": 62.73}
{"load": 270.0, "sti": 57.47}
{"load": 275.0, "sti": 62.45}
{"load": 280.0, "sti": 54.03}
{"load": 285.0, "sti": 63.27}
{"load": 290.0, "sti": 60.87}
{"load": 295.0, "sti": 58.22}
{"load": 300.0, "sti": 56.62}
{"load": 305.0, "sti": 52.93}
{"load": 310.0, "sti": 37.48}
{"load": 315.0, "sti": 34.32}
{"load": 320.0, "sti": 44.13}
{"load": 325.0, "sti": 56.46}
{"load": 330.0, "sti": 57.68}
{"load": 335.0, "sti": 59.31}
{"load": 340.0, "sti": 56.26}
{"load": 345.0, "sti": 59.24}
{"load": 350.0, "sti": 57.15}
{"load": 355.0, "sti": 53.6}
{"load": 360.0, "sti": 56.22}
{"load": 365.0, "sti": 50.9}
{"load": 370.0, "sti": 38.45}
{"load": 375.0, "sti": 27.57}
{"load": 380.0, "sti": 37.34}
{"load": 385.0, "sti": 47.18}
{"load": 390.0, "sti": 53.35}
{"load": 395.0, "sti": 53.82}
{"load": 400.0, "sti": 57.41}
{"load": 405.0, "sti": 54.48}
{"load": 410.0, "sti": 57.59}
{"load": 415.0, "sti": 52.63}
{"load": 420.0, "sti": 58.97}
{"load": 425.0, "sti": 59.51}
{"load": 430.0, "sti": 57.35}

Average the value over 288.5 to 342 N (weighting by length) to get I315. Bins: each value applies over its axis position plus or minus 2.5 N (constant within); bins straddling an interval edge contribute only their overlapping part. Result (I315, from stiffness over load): 52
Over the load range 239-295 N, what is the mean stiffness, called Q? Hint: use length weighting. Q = 59.5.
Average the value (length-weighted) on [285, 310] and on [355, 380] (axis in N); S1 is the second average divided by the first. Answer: 0.78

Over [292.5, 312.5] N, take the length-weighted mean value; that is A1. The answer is 51.3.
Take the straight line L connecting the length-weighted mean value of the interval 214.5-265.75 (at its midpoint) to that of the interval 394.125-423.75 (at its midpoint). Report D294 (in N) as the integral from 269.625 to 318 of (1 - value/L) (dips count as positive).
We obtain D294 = 3.83 N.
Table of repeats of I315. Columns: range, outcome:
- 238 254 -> 58.5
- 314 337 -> 51.2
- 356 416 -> 48.9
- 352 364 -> 54.5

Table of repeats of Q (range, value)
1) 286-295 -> 60.5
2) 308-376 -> 49.8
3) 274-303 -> 59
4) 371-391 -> 40.2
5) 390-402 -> 55.1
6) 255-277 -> 60.6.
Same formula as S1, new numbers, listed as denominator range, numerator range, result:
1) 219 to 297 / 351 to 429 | 0.86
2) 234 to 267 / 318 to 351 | 0.94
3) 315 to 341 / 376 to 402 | 0.92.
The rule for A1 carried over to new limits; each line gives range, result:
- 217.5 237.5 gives 58.7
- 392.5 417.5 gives 55.2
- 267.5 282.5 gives 58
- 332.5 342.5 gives 57.8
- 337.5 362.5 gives 56.5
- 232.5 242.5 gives 59.5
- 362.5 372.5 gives 44.7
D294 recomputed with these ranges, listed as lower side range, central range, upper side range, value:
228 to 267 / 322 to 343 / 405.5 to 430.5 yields 0.4 N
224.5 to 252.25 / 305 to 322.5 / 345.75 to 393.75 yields 3.9 N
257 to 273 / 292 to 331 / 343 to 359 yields 5.9 N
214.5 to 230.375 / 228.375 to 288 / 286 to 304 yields -1.2 N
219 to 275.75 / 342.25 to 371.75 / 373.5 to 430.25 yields 0.5 N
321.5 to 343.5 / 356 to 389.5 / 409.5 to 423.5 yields 7.5 N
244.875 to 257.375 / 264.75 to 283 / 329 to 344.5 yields -0.4 N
